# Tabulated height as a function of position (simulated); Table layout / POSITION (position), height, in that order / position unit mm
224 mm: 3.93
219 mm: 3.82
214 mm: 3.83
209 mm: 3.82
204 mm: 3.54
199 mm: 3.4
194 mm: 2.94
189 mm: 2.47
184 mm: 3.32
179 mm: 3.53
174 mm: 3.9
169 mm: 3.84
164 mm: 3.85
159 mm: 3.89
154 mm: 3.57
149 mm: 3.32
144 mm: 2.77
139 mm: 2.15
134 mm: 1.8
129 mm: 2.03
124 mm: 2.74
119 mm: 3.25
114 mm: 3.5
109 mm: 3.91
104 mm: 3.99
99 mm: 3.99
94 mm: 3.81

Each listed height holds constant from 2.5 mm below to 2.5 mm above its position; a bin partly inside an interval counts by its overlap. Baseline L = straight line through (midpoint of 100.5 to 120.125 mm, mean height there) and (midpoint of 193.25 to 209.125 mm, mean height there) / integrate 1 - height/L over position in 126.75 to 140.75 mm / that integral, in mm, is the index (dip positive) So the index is 6.4 mm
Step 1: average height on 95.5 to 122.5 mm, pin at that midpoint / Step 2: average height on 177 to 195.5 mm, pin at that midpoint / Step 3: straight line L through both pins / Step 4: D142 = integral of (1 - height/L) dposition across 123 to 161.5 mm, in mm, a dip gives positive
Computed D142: 6.95 mm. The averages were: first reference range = 3.69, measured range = 2.79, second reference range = 3.06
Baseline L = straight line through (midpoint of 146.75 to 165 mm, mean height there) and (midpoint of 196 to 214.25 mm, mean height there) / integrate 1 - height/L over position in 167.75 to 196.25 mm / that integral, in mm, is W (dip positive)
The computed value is 2.4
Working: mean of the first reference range 3.65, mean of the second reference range 3.61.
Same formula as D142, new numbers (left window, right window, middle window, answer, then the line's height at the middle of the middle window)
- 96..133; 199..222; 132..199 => 6.12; 3.52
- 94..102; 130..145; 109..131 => -0.24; 2.95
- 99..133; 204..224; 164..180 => -1.07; 3.56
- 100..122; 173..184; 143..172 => 0.27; 3.62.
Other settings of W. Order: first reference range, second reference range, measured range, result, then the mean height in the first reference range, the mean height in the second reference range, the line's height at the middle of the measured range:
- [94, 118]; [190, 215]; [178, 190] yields 1.26 mm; 3.81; 3.42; 3.5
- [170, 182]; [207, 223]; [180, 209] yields 4.29 mm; 3.71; 3.83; 3.77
